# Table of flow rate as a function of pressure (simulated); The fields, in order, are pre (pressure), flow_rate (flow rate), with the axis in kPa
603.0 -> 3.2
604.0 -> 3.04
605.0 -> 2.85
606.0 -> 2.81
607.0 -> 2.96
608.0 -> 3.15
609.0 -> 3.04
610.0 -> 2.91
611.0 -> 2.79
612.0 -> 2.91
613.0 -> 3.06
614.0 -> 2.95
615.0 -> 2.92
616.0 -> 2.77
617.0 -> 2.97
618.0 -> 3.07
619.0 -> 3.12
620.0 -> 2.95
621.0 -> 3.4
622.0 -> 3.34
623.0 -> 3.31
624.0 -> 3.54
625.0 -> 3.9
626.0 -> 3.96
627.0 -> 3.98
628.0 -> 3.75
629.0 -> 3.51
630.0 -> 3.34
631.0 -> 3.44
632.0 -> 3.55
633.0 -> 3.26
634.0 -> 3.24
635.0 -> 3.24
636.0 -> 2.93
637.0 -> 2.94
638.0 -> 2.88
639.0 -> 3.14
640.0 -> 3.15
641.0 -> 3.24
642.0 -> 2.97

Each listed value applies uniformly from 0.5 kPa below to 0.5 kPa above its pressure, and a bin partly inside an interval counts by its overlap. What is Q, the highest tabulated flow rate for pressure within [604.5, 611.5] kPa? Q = 3.15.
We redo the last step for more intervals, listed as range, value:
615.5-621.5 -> 3.4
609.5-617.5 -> 3.06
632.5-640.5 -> 3.26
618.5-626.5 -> 3.96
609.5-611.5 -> 2.91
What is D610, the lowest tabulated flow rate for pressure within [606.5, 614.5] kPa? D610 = 2.79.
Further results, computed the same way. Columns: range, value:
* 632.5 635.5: 3.24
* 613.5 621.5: 2.77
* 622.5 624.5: 3.31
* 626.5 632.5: 3.34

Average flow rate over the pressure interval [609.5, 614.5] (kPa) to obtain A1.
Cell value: 2.92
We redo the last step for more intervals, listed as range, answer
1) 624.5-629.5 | 3.82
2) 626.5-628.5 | 3.87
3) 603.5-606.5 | 2.9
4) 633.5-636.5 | 3.14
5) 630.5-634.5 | 3.37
